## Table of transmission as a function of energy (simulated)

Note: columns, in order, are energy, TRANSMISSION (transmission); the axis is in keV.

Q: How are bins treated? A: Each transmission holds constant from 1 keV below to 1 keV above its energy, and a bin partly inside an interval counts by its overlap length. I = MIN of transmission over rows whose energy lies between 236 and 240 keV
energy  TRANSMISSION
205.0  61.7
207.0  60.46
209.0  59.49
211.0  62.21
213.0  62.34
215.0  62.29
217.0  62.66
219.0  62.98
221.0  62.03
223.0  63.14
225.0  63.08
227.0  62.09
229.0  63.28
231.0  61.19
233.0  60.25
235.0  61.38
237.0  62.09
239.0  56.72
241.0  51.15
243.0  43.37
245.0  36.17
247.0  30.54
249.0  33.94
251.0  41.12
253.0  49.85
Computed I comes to 56.72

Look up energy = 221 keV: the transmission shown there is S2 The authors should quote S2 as 62.03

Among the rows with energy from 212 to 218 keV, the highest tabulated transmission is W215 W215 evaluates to 62.66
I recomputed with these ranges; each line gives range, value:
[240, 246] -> 36.17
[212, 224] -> 62.03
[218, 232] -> 61.19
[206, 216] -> 59.49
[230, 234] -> 60.25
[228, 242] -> 51.15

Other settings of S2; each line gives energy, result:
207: 60.46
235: 61.38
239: 56.72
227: 62.09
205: 61.7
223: 63.14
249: 33.94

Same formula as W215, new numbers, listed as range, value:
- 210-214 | 62.34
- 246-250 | 33.94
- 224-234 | 63.28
